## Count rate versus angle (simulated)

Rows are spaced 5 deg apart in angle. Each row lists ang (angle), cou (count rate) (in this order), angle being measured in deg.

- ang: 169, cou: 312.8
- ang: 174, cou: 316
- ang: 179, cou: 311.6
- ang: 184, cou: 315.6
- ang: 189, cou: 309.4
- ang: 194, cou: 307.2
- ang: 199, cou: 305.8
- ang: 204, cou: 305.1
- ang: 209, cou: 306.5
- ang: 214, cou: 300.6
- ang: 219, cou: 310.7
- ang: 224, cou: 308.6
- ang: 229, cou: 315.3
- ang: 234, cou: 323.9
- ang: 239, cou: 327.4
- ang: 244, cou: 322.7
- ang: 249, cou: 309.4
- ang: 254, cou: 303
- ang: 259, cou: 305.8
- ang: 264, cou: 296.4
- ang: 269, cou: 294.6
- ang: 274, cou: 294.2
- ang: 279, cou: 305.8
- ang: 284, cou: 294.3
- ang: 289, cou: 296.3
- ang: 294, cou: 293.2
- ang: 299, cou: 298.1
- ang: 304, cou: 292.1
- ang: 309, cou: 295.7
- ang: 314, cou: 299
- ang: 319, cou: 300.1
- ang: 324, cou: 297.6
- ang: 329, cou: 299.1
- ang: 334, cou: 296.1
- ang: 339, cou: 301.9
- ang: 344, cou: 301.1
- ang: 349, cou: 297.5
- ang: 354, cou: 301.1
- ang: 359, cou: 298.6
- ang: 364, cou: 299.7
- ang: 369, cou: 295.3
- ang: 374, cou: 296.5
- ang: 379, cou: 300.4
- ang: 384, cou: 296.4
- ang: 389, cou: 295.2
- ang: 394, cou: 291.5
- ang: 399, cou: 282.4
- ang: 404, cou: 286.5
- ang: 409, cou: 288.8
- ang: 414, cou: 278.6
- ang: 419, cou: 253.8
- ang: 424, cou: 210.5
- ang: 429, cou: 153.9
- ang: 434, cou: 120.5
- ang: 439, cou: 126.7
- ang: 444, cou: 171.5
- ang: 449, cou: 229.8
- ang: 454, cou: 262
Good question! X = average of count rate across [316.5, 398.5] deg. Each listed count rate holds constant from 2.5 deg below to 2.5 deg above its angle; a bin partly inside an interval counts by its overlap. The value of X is 298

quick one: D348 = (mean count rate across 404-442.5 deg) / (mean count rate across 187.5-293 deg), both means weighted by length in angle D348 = 0.68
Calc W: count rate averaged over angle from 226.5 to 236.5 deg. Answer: 320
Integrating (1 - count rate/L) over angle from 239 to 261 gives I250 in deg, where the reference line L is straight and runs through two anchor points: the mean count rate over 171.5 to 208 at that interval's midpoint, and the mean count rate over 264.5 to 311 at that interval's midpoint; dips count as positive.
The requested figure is -0.8 deg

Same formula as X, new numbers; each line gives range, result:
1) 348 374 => 298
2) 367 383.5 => 297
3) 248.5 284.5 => 300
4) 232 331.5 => 302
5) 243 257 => 310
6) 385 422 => 282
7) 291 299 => 295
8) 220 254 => 316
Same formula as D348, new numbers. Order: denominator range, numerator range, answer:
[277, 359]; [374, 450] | 0.81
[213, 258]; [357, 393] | 0.95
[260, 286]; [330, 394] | 1.00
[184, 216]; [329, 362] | 0.98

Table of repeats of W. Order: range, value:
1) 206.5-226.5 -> 307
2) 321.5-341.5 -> 299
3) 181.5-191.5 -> 312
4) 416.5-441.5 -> 173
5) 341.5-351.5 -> 299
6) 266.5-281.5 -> 298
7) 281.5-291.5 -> 295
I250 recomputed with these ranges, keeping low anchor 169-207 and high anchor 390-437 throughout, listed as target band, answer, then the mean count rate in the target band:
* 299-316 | -1.4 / 296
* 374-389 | -2.8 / 298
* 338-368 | -4.6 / 300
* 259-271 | -0.5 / 298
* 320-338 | -2.1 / 298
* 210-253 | -2.5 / 314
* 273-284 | -0.7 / 299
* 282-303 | -1.3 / 295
